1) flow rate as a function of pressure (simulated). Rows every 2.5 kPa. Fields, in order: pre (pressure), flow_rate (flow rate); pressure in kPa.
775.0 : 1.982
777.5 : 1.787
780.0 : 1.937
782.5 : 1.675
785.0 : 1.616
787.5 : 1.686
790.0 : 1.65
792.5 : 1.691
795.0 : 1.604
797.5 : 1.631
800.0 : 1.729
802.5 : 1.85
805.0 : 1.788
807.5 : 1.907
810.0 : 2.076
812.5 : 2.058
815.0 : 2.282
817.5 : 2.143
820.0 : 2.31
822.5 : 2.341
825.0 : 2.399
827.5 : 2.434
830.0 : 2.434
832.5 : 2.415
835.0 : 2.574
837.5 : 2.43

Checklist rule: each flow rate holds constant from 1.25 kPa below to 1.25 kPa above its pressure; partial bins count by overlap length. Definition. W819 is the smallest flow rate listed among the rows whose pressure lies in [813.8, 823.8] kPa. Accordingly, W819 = 2.143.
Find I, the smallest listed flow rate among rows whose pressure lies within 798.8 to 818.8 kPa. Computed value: 1.729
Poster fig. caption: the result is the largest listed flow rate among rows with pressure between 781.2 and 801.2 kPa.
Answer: 1.729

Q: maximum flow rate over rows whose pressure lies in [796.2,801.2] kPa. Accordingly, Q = 1.729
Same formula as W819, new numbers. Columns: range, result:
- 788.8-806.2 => 1.604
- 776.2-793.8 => 1.616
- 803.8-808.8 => 1.788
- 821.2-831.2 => 2.341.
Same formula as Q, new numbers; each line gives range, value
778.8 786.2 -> 1.937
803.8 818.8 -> 2.282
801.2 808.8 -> 1.907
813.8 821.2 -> 2.31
